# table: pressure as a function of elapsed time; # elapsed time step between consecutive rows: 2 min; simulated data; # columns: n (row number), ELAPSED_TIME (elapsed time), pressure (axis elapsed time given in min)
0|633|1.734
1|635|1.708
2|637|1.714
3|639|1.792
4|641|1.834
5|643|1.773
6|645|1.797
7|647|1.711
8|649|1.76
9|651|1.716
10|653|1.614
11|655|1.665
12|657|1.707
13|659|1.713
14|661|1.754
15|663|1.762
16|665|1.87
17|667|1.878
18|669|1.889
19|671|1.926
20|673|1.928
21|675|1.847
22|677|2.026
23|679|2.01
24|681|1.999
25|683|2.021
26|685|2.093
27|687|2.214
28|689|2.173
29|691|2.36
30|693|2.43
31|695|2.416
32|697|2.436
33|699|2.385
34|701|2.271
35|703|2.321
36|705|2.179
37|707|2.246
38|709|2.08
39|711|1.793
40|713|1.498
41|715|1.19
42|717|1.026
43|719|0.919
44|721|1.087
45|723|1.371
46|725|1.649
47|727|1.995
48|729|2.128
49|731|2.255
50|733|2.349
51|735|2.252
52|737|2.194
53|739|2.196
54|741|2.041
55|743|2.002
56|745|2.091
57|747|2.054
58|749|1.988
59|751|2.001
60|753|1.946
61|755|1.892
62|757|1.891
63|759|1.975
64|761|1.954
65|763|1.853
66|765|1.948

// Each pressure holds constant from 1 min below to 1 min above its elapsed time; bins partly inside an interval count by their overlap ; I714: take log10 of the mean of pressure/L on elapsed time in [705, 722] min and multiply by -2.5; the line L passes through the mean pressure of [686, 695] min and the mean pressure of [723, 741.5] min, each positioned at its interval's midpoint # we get 0.40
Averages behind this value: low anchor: 2.31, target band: 1.52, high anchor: 2.08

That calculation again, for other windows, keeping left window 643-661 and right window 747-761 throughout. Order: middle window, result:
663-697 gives -0.16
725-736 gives -0.13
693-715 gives -0.16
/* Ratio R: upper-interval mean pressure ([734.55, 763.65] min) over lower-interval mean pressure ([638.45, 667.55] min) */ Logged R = 1.2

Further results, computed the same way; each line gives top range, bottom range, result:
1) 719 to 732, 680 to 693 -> 0.78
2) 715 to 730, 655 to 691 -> 0.74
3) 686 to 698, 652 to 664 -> 1.37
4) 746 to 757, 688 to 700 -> 0.83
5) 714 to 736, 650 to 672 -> 0.93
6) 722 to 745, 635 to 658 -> 1.18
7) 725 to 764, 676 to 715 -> 0.96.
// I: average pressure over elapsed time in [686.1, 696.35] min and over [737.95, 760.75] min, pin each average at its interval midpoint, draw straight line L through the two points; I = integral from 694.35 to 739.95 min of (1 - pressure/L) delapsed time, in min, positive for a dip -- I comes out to 5.5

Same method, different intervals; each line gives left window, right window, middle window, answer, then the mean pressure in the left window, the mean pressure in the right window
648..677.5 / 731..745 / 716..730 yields 4.3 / 1.8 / 2.17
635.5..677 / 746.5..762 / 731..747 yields -1.9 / 1.79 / 1.96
